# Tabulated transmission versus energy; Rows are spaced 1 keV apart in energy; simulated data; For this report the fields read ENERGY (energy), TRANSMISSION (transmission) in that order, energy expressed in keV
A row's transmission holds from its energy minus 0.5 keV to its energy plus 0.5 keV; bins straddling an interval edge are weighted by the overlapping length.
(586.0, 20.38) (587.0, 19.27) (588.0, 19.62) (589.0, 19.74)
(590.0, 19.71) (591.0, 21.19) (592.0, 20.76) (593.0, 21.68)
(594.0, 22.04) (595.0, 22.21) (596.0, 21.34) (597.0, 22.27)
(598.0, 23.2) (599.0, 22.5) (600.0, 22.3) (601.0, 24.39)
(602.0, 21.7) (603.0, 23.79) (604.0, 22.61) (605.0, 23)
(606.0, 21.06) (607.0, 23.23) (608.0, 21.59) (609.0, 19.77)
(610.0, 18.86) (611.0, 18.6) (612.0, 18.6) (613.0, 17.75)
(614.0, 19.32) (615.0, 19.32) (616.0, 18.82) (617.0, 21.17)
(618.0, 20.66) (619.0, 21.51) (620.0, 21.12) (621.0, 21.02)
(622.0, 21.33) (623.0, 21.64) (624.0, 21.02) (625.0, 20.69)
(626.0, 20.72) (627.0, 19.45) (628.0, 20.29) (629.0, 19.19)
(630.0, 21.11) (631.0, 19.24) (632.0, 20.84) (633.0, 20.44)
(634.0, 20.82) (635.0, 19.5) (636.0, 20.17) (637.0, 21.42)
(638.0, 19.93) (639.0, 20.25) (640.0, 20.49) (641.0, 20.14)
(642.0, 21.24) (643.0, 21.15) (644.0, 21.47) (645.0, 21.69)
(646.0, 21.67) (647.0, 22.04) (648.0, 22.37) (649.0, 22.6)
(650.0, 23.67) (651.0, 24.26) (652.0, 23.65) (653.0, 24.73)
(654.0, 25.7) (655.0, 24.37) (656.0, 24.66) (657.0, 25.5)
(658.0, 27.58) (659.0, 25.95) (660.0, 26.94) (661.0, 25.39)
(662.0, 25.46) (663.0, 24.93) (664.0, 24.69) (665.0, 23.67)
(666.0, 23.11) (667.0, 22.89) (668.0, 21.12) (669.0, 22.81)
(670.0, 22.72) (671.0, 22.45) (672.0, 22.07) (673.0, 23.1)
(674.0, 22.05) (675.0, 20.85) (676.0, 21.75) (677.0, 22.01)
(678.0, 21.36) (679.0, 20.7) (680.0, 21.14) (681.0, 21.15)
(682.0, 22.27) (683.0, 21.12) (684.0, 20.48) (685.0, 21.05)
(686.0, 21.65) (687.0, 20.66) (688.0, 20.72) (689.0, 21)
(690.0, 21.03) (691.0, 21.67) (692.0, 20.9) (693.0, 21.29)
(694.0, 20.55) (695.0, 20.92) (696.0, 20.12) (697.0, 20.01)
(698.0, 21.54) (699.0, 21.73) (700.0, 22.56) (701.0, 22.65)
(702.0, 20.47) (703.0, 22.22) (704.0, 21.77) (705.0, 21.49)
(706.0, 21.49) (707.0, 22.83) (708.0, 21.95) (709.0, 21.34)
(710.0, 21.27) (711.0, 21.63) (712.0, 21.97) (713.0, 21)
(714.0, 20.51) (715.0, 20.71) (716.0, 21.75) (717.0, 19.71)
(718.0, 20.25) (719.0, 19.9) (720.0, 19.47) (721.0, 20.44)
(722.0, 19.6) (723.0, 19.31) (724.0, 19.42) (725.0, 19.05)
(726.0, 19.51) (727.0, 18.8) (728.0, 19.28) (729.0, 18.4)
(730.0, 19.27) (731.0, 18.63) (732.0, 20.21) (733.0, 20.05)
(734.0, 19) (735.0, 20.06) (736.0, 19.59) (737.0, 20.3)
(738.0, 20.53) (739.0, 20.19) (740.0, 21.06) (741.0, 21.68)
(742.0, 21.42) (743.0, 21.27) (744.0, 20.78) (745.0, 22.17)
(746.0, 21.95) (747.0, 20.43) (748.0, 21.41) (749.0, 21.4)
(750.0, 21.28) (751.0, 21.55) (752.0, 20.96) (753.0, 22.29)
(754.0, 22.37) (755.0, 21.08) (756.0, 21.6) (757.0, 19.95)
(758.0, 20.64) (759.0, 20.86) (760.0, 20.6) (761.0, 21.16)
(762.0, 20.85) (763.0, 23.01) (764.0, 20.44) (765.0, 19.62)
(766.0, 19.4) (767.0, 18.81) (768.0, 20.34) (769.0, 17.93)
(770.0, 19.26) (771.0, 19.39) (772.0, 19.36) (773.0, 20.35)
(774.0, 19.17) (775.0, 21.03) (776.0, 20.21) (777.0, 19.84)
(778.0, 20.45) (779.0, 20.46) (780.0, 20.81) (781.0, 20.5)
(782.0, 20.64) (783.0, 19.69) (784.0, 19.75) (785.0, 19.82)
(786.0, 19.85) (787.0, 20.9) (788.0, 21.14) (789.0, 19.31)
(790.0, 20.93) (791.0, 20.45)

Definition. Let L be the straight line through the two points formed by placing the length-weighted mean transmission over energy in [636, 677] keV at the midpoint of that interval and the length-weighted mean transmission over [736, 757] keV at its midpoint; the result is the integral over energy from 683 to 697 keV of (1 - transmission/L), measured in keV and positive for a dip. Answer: 0.9 keV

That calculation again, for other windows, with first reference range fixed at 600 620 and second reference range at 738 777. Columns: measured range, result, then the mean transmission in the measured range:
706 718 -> -0.3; 21.3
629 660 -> -2.2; 22.3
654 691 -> -3.6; 22.8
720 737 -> 1.1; 19.4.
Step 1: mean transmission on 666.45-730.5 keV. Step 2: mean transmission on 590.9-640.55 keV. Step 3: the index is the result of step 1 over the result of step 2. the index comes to 1.0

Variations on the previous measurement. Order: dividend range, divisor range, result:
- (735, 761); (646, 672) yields 0.88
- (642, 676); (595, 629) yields 1.12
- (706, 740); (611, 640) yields 1.00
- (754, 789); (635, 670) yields 0.88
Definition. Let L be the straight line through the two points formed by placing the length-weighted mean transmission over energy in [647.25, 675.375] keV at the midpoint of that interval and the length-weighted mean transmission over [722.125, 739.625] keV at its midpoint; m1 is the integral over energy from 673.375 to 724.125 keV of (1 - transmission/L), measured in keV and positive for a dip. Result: 1.0 keV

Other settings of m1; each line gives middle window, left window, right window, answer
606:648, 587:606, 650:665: 5.32 keV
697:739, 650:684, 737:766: 2.86 keV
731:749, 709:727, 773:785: -0.35 keV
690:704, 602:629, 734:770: -0.38 keV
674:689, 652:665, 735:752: 1.83 keV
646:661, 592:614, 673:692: -2.20 keV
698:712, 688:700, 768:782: -0.61 keV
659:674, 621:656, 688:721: -1.64 keV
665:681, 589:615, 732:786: -0.84 keV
